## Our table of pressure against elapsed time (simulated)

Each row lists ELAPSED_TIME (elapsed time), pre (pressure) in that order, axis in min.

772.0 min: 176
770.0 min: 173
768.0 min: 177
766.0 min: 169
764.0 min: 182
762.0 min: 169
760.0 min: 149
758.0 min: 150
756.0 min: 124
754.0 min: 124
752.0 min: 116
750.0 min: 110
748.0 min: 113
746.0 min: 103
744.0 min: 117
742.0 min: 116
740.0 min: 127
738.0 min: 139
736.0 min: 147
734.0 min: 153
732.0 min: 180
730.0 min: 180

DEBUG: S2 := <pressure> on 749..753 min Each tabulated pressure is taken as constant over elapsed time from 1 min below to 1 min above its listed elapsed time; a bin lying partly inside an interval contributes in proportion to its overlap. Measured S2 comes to 113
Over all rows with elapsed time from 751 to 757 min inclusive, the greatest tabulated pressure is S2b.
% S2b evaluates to 124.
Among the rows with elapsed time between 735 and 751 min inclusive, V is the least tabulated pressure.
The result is 103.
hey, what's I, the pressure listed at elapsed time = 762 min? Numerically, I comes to 169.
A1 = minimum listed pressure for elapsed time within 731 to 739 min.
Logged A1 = 139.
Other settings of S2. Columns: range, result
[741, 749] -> 112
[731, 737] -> 160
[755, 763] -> 148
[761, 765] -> 176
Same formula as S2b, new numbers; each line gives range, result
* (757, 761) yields 150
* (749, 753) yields 116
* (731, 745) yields 180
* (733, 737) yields 153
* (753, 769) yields 182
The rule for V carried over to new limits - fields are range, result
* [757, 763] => 149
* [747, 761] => 110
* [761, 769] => 169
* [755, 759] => 124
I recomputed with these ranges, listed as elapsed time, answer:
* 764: 182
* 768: 177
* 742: 116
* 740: 127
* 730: 180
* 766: 169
